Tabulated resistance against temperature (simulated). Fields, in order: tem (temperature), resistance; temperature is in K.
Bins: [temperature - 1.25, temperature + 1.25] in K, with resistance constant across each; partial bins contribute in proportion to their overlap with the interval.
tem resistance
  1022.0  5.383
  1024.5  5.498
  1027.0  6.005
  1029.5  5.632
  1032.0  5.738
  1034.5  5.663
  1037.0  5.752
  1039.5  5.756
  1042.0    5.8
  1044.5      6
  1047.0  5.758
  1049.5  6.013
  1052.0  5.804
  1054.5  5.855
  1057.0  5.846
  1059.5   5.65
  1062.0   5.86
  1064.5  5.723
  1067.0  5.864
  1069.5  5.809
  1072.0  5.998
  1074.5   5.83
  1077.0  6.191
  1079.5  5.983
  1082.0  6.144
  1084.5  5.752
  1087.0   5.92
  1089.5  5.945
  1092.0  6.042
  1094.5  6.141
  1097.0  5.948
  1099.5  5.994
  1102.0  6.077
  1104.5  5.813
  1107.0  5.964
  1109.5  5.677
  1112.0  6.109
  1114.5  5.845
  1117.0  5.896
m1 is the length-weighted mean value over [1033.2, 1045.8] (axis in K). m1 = 5.79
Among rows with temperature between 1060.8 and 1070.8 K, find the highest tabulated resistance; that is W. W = 5.864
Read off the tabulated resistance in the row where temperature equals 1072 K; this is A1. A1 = 5.998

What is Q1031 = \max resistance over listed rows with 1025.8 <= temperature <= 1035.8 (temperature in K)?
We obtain 6.005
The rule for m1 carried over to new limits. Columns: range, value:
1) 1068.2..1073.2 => 5.9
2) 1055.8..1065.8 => 5.77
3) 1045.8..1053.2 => 5.86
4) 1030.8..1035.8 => 5.7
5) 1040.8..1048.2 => 5.85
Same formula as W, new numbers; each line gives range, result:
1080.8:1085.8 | 6.144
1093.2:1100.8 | 6.141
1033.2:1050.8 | 6.013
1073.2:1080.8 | 6.191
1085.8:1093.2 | 6.042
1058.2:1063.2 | 5.86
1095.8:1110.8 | 6.077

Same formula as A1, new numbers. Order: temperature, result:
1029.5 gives 5.632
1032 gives 5.738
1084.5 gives 5.752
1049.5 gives 6.013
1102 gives 6.077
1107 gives 5.964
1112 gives 6.109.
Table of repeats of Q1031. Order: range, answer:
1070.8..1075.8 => 5.998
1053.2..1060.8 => 5.855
